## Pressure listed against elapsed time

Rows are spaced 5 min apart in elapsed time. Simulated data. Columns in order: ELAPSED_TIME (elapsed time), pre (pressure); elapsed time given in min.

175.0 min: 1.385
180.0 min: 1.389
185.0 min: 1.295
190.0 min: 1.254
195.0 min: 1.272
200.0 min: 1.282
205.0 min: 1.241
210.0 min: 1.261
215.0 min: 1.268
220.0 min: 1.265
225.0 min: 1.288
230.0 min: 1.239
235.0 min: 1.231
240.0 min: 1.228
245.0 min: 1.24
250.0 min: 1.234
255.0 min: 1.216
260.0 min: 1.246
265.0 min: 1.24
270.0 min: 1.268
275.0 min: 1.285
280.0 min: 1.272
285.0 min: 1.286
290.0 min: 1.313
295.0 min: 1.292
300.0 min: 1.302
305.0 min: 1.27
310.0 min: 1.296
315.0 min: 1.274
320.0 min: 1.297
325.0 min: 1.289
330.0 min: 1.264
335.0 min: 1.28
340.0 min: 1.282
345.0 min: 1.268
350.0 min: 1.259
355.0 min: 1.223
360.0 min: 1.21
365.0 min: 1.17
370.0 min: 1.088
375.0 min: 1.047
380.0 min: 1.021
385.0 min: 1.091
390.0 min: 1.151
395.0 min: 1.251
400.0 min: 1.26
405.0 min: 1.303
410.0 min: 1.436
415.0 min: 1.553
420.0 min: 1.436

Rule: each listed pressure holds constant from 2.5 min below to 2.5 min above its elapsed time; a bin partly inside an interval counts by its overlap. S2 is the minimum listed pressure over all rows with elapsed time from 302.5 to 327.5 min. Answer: 1.27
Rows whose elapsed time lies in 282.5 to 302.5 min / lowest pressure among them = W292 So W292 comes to 1.286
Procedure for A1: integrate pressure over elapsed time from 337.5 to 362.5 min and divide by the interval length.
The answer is 1.25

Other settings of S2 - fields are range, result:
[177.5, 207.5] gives 1.241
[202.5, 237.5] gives 1.231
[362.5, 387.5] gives 1.021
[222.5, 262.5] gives 1.216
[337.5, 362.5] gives 1.21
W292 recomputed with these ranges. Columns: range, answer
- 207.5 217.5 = 1.261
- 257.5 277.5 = 1.24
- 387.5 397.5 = 1.151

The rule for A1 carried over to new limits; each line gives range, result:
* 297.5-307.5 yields 1.29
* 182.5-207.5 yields 1.27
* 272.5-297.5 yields 1.29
